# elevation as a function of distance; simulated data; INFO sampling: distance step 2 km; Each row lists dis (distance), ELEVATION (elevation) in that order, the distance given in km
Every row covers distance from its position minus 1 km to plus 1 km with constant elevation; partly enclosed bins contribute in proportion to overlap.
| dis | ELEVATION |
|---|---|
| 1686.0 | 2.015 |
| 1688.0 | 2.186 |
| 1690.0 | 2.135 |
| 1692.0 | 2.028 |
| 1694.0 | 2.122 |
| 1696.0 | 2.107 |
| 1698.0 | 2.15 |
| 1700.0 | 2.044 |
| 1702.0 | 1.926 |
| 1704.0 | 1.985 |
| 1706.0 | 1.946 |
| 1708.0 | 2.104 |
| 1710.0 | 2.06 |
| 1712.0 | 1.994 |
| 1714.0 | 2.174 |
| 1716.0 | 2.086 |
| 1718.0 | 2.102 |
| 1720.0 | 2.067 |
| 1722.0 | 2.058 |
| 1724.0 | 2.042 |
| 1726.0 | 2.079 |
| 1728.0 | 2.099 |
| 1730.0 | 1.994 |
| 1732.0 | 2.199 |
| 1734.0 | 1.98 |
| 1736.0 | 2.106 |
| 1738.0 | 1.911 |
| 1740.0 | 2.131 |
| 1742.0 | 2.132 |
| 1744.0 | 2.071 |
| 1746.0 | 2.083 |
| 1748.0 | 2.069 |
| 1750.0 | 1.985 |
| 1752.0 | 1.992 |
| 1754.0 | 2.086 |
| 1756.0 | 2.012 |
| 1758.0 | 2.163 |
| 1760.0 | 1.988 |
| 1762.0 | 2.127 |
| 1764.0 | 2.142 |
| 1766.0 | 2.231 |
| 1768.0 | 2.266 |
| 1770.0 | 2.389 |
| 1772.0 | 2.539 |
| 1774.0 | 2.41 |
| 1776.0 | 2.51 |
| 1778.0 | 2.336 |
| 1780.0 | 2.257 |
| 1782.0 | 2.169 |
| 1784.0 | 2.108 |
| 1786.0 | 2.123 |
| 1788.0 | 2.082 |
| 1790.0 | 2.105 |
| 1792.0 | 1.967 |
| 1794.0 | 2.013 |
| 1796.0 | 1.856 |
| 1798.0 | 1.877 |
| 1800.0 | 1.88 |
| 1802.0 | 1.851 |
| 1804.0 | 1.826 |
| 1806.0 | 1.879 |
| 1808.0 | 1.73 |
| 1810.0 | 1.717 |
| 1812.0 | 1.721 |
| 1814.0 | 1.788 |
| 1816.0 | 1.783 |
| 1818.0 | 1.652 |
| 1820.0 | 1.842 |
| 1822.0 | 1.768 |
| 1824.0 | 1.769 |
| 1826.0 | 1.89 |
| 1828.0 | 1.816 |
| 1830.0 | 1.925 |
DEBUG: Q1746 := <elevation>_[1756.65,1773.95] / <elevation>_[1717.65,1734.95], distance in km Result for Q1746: 1.1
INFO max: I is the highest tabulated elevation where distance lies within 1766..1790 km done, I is 2.539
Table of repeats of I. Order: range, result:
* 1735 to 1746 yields 2.132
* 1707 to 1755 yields 2.199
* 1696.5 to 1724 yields 2.174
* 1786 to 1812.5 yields 2.123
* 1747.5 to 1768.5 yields 2.266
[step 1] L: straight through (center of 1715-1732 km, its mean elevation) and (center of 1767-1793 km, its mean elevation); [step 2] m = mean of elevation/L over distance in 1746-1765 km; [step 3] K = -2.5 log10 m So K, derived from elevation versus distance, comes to 0.06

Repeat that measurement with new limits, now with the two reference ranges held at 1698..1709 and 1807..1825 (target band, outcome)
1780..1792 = -0.16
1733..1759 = -0.08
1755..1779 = -0.21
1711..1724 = -0.05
